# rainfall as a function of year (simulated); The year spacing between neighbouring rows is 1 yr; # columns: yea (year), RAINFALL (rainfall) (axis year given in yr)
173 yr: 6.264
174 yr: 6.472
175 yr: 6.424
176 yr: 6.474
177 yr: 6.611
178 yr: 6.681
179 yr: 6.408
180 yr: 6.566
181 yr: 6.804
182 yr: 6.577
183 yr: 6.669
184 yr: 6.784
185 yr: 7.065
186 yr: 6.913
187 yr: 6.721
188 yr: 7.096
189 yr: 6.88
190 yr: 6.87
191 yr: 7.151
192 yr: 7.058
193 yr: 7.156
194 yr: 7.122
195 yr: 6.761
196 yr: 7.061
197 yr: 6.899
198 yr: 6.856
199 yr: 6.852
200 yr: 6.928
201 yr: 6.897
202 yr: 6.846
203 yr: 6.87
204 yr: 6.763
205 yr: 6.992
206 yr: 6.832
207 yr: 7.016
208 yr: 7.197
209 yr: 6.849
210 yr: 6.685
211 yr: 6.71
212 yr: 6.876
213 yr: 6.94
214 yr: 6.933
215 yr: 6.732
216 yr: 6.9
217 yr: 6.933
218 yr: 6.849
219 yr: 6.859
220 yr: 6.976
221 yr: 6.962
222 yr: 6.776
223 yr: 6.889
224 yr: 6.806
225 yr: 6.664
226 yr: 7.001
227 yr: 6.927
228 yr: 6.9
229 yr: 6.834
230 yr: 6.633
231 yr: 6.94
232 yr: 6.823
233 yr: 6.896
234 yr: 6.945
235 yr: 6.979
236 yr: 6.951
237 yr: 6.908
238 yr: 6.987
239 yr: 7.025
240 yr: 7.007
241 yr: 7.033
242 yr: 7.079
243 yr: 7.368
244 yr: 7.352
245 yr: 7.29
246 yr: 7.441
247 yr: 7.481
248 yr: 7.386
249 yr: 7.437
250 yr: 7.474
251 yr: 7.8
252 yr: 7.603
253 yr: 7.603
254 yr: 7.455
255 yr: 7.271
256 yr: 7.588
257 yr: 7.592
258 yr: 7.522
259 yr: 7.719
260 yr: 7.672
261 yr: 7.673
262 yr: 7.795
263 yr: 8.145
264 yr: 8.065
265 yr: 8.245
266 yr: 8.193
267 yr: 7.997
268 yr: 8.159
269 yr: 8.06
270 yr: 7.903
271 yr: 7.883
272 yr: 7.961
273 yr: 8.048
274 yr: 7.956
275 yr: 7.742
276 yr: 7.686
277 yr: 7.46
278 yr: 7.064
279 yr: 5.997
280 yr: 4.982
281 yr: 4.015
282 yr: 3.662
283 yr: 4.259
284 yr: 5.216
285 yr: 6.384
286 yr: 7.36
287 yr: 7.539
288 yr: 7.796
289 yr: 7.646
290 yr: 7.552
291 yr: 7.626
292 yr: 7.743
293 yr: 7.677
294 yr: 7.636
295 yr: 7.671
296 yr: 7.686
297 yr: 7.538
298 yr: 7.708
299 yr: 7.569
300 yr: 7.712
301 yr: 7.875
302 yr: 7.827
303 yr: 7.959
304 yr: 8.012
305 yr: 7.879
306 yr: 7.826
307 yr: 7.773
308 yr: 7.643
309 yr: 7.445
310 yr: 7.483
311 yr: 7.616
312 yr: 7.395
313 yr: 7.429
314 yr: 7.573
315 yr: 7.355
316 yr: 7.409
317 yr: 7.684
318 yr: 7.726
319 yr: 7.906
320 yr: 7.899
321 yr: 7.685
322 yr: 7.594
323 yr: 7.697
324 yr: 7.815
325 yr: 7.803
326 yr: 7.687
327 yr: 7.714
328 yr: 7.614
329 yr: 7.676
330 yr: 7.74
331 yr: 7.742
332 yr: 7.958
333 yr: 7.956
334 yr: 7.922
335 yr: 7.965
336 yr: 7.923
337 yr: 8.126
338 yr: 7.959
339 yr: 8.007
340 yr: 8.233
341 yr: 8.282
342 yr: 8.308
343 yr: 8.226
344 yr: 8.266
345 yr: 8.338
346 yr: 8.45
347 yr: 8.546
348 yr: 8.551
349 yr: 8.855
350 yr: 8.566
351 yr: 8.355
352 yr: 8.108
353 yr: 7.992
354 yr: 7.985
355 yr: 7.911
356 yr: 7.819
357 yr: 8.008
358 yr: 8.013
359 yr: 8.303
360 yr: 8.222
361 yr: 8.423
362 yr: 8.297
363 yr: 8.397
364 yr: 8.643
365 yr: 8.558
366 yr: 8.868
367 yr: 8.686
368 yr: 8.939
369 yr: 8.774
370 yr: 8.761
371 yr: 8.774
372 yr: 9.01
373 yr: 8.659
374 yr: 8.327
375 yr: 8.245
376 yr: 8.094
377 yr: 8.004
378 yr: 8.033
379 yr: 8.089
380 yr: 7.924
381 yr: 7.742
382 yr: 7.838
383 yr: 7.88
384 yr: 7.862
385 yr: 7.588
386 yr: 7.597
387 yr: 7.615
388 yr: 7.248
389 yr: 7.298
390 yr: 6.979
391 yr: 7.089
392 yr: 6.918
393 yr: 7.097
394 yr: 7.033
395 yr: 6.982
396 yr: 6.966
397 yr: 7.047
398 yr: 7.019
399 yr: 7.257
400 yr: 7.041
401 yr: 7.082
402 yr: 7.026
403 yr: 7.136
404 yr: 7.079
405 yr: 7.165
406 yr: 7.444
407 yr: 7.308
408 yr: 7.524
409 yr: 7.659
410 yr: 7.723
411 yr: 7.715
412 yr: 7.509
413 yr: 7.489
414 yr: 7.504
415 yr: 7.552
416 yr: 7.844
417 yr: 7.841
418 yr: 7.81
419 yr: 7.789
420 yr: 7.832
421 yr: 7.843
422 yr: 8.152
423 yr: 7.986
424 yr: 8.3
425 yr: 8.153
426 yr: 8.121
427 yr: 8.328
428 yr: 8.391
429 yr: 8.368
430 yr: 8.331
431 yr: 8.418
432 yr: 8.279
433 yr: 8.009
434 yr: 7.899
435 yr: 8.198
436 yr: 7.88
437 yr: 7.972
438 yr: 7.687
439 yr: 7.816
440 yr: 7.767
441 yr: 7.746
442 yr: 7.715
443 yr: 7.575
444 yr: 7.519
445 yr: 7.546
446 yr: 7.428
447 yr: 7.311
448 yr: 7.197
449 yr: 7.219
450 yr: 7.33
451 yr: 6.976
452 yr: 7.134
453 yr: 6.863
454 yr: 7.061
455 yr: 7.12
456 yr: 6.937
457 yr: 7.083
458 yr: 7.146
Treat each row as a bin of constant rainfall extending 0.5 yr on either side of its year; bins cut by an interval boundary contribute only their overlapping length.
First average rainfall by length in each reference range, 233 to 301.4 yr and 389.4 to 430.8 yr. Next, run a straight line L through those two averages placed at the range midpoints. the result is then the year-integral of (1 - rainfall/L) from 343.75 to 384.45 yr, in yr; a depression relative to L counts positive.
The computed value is -4.62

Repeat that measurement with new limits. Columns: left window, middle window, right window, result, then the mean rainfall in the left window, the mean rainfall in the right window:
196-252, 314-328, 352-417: -0.39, 6.99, 7.79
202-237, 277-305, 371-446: 0.86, 6.88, 7.71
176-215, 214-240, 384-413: 0.13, 6.86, 7.27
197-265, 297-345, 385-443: -2.81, 7.13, 7.62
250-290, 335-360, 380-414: -3.08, 7.26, 7.34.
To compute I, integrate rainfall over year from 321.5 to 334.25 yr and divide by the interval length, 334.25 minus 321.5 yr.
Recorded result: 7.76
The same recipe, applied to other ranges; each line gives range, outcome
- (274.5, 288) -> 6.17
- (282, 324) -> 7.45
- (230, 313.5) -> 7.34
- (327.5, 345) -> 8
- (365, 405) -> 7.74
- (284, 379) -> 7.96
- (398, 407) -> 7.15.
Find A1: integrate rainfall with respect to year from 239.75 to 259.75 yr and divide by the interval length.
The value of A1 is 7.43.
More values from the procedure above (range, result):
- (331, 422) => 7.9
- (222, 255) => 7.12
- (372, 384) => 8.11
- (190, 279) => 7.22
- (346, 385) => 8.31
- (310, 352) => 7.94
